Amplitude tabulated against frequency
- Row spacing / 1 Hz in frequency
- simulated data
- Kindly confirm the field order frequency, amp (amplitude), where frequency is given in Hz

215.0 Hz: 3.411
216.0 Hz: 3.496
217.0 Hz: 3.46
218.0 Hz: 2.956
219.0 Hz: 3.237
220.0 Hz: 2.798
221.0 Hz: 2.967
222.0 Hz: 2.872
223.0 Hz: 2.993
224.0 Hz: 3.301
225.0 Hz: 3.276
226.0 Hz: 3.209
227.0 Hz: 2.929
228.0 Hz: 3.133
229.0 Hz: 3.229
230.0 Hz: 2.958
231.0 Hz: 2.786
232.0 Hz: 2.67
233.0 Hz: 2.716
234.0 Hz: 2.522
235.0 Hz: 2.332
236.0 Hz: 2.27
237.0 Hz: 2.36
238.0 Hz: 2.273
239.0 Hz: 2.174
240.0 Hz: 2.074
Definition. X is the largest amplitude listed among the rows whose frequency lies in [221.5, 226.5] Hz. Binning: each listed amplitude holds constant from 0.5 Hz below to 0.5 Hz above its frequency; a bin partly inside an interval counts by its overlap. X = 3.301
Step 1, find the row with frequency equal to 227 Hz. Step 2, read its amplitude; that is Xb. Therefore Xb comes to 2.929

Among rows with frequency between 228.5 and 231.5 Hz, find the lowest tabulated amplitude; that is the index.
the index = 2.786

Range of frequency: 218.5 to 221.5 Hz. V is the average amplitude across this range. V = 3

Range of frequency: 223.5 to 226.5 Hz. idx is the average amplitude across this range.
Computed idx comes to 3.26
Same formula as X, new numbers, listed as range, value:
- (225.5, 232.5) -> 3.229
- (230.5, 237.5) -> 2.786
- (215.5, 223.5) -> 3.496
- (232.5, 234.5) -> 2.716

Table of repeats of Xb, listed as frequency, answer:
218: 2.956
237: 2.36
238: 2.273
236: 2.27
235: 2.332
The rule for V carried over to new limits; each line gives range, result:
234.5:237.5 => 2.32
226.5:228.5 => 3.03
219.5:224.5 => 2.99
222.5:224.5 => 3.15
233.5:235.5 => 2.43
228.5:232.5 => 2.91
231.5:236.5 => 2.5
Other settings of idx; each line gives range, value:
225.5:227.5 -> 3.07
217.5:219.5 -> 3.1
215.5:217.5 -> 3.48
